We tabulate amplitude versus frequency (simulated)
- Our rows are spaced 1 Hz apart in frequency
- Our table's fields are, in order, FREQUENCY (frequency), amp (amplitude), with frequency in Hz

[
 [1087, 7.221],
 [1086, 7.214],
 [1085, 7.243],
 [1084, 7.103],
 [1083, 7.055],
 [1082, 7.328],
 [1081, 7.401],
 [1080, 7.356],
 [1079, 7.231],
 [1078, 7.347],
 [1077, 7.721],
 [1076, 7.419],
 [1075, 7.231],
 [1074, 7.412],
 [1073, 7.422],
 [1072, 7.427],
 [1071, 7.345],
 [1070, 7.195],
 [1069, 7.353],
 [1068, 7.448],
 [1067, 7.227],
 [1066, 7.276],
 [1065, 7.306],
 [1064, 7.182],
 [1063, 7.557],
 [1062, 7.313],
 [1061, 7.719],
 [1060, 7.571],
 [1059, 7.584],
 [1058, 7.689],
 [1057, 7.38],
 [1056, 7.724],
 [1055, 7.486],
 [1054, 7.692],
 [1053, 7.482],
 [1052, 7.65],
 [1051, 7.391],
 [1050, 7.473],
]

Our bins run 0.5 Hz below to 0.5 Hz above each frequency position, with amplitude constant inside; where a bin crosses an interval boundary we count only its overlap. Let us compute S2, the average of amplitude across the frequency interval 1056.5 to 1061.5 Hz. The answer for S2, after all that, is 7.59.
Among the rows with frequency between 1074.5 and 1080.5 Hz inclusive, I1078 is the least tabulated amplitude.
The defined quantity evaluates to 7.231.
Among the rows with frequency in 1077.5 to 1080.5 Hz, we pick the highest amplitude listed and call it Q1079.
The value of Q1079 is 7.356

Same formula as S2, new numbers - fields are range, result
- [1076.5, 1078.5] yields 7.53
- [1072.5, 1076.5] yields 7.37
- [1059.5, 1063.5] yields 7.54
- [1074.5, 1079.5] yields 7.39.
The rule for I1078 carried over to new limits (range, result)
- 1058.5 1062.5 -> 7.313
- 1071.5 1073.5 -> 7.422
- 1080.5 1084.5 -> 7.055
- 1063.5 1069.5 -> 7.182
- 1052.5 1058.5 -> 7.38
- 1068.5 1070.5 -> 7.195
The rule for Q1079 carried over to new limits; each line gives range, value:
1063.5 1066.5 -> 7.306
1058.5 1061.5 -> 7.719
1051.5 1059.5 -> 7.724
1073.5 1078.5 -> 7.721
